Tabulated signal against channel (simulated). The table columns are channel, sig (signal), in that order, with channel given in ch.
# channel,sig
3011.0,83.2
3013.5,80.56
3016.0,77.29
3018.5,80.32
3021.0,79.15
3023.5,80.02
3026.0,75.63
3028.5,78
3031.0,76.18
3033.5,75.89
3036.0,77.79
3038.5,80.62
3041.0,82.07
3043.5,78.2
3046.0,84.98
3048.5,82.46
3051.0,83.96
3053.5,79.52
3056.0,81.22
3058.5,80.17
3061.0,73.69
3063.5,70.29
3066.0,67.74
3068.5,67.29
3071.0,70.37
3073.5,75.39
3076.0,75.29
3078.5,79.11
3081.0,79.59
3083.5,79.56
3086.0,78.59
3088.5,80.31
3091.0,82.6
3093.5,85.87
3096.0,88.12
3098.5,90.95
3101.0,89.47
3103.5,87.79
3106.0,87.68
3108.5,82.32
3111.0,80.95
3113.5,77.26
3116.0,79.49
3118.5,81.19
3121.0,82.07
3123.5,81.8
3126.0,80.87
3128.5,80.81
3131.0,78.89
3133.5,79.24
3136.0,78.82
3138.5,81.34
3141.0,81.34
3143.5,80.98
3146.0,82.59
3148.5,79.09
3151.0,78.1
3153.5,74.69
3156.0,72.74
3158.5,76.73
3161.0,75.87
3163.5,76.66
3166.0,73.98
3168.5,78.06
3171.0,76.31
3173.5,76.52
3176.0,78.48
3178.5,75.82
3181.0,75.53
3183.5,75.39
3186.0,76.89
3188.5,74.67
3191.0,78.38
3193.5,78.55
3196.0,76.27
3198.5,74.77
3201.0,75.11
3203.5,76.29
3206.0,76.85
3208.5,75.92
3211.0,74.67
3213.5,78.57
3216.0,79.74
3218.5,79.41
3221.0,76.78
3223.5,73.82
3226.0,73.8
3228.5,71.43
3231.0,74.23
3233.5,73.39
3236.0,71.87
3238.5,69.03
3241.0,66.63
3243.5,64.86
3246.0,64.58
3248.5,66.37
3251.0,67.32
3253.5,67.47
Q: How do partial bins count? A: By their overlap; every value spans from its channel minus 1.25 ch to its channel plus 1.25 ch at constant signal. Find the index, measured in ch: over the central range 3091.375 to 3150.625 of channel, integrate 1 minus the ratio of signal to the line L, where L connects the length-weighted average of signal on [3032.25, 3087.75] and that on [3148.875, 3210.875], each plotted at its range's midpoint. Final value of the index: -4.4 ch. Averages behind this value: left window 77.5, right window 76.2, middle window 82.5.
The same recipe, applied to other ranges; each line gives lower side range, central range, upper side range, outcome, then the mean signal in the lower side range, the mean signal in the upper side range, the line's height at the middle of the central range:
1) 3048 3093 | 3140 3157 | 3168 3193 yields -0.39 ch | 77.1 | 76.6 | 76.8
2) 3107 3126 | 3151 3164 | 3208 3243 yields 0.45 ch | 80.8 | 74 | 78.3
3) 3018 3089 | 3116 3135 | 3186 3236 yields -0.93 ch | 77.6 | 75.9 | 76.8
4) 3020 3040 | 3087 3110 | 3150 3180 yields -2.67 ch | 77.9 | 76.1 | 77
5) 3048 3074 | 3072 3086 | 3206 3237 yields -0.42 ch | 75.5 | 75.4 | 75.4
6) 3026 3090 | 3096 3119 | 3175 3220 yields -2.14 ch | 77.5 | 76.7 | 77.2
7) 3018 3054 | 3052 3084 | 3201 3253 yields 1.30 ch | 79.6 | 72.8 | 78.5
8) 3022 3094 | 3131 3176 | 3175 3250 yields -1.32 ch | 77.9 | 74.2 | 75.6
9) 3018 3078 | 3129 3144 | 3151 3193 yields -0.71 ch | 77.3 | 76.2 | 76.5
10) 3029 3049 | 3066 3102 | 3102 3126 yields 0.69 ch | 79.6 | 82.3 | 81.2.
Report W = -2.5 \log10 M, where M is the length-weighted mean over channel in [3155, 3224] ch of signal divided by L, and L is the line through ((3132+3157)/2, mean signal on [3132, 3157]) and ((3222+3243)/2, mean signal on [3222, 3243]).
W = -0.02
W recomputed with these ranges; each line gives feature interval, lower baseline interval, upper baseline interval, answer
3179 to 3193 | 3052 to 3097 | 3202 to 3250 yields -0.030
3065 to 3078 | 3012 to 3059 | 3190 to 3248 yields 0.099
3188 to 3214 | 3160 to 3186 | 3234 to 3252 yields -0.052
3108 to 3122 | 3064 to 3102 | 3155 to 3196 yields -0.031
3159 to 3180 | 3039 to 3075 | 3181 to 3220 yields 0.005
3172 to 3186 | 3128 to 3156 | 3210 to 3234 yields 0.017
